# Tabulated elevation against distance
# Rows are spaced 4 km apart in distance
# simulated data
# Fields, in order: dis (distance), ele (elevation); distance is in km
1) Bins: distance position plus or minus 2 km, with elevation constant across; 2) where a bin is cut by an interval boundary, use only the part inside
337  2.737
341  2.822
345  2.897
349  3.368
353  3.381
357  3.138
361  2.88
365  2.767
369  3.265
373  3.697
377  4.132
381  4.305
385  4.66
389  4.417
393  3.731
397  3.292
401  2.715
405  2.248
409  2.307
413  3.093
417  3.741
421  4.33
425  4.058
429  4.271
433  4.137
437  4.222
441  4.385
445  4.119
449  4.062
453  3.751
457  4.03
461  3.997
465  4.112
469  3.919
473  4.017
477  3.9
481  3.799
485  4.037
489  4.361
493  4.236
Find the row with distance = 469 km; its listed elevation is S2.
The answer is 3.919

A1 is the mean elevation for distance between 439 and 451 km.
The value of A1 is 4.19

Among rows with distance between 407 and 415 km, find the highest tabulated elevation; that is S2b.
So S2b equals 3.093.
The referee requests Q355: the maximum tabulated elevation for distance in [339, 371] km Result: 3.381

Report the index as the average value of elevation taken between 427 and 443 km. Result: 4.25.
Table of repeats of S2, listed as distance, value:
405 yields 2.248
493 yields 4.236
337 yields 2.737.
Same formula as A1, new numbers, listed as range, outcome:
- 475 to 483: 3.85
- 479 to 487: 3.92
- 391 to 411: 2.86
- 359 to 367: 2.82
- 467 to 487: 3.93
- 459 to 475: 4.01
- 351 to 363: 3.13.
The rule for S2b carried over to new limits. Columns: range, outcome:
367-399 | 4.66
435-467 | 4.385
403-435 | 4.33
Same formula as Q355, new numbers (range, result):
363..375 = 3.697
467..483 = 4.017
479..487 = 4.037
